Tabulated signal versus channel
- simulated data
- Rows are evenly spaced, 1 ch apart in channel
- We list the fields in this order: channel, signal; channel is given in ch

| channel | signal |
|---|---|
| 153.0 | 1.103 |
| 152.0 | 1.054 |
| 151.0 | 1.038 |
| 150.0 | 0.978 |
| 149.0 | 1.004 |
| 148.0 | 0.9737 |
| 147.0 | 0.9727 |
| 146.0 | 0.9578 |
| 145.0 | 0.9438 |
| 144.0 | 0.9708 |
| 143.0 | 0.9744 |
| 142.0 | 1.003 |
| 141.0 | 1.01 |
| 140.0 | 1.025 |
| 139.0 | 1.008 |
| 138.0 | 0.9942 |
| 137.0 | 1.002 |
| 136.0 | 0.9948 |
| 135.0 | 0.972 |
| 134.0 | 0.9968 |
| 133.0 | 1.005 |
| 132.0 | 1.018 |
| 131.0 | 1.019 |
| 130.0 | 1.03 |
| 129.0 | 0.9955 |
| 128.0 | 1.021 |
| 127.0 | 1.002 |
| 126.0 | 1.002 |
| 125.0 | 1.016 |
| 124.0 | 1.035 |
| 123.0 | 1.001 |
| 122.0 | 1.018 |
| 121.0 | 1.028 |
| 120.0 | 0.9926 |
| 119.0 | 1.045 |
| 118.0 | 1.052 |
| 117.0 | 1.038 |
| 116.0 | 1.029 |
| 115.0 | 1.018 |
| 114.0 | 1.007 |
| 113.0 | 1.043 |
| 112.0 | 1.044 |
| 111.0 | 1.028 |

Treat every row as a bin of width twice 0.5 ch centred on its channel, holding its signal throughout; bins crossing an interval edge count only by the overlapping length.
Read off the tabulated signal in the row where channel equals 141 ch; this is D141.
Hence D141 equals 1.01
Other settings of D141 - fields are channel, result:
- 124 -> 1.035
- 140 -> 1.025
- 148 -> 0.9737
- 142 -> 1.003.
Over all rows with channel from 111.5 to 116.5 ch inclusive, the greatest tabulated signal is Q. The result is 1.044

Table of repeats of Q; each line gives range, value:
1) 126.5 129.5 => 1.021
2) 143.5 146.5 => 0.9708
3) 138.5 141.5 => 1.025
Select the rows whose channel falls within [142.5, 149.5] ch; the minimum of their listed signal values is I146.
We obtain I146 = 0.9438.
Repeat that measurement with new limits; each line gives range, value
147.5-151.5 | 0.9737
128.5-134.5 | 0.9955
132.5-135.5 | 0.972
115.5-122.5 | 0.9926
